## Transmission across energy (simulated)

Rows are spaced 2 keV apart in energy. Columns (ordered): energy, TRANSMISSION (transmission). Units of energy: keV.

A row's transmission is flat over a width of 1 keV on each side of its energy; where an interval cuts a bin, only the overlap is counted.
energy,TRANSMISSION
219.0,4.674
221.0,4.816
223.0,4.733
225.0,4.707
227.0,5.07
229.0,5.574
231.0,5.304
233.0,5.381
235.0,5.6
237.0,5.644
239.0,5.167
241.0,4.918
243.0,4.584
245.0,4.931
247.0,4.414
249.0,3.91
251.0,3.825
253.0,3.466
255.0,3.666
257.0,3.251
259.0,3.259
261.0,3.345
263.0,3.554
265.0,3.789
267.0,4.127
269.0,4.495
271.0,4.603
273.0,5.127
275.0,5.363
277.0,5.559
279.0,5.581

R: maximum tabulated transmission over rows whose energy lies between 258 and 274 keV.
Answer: 5.127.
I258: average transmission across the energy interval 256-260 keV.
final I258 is 3.25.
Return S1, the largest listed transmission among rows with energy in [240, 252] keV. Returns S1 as 4.931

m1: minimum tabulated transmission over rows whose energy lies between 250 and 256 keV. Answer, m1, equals 3.466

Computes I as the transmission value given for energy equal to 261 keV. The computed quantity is 3.345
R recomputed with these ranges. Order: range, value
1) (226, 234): 5.574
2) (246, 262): 4.414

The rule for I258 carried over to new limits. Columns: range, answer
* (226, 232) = 5.32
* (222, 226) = 4.72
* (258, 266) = 3.49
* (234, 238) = 5.62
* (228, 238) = 5.5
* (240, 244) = 4.75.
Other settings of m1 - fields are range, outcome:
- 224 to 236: 4.707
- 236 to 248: 4.414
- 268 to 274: 4.495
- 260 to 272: 3.345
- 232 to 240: 5.167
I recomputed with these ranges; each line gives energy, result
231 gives 5.304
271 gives 4.603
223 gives 4.733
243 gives 4.584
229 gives 5.574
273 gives 5.127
